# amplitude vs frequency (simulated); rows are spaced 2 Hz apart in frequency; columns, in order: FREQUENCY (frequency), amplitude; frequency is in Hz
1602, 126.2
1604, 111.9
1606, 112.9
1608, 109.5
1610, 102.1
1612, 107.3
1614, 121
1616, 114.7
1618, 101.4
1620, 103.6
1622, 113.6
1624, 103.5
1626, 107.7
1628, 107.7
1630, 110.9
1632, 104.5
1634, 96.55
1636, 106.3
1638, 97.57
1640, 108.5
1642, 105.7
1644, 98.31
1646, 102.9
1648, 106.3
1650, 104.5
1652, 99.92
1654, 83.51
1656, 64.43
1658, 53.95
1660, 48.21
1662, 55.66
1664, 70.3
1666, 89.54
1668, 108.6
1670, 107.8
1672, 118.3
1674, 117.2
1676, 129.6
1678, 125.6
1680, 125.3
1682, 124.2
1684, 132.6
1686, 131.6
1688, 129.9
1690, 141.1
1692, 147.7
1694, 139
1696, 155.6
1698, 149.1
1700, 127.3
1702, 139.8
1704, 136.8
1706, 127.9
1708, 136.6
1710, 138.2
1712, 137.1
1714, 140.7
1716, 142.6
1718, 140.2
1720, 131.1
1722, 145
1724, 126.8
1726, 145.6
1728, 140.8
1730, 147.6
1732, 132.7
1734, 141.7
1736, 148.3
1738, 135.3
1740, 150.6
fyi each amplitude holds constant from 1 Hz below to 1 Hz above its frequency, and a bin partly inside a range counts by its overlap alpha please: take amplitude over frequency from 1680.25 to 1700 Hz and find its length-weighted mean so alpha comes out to 138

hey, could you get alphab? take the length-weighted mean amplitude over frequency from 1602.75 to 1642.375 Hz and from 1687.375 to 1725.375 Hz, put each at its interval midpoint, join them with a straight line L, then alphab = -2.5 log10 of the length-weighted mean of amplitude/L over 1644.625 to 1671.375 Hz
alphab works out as 0.38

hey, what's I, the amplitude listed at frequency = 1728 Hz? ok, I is 140.8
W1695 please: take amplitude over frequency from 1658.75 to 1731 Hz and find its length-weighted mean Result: 126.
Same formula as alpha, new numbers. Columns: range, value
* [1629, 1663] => 91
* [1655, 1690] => 103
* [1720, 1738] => 140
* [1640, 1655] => 101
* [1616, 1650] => 105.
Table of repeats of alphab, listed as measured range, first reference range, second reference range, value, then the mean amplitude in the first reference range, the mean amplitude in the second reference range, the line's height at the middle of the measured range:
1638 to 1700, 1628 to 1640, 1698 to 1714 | 0.11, 104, 136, 120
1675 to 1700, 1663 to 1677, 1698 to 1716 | -0.13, 106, 137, 120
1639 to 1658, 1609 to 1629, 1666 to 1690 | 0.21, 108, 122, 115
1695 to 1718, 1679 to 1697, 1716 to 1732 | -0.01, 136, 139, 138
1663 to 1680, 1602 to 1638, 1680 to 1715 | 0.17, 108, 137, 127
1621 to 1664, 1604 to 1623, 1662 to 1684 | 0.17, 110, 110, 110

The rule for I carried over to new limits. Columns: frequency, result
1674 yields 117.2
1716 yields 142.6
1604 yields 111.9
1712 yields 137.1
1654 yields 83.51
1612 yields 107.3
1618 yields 101.4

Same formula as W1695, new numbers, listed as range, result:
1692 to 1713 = 139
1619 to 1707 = 110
